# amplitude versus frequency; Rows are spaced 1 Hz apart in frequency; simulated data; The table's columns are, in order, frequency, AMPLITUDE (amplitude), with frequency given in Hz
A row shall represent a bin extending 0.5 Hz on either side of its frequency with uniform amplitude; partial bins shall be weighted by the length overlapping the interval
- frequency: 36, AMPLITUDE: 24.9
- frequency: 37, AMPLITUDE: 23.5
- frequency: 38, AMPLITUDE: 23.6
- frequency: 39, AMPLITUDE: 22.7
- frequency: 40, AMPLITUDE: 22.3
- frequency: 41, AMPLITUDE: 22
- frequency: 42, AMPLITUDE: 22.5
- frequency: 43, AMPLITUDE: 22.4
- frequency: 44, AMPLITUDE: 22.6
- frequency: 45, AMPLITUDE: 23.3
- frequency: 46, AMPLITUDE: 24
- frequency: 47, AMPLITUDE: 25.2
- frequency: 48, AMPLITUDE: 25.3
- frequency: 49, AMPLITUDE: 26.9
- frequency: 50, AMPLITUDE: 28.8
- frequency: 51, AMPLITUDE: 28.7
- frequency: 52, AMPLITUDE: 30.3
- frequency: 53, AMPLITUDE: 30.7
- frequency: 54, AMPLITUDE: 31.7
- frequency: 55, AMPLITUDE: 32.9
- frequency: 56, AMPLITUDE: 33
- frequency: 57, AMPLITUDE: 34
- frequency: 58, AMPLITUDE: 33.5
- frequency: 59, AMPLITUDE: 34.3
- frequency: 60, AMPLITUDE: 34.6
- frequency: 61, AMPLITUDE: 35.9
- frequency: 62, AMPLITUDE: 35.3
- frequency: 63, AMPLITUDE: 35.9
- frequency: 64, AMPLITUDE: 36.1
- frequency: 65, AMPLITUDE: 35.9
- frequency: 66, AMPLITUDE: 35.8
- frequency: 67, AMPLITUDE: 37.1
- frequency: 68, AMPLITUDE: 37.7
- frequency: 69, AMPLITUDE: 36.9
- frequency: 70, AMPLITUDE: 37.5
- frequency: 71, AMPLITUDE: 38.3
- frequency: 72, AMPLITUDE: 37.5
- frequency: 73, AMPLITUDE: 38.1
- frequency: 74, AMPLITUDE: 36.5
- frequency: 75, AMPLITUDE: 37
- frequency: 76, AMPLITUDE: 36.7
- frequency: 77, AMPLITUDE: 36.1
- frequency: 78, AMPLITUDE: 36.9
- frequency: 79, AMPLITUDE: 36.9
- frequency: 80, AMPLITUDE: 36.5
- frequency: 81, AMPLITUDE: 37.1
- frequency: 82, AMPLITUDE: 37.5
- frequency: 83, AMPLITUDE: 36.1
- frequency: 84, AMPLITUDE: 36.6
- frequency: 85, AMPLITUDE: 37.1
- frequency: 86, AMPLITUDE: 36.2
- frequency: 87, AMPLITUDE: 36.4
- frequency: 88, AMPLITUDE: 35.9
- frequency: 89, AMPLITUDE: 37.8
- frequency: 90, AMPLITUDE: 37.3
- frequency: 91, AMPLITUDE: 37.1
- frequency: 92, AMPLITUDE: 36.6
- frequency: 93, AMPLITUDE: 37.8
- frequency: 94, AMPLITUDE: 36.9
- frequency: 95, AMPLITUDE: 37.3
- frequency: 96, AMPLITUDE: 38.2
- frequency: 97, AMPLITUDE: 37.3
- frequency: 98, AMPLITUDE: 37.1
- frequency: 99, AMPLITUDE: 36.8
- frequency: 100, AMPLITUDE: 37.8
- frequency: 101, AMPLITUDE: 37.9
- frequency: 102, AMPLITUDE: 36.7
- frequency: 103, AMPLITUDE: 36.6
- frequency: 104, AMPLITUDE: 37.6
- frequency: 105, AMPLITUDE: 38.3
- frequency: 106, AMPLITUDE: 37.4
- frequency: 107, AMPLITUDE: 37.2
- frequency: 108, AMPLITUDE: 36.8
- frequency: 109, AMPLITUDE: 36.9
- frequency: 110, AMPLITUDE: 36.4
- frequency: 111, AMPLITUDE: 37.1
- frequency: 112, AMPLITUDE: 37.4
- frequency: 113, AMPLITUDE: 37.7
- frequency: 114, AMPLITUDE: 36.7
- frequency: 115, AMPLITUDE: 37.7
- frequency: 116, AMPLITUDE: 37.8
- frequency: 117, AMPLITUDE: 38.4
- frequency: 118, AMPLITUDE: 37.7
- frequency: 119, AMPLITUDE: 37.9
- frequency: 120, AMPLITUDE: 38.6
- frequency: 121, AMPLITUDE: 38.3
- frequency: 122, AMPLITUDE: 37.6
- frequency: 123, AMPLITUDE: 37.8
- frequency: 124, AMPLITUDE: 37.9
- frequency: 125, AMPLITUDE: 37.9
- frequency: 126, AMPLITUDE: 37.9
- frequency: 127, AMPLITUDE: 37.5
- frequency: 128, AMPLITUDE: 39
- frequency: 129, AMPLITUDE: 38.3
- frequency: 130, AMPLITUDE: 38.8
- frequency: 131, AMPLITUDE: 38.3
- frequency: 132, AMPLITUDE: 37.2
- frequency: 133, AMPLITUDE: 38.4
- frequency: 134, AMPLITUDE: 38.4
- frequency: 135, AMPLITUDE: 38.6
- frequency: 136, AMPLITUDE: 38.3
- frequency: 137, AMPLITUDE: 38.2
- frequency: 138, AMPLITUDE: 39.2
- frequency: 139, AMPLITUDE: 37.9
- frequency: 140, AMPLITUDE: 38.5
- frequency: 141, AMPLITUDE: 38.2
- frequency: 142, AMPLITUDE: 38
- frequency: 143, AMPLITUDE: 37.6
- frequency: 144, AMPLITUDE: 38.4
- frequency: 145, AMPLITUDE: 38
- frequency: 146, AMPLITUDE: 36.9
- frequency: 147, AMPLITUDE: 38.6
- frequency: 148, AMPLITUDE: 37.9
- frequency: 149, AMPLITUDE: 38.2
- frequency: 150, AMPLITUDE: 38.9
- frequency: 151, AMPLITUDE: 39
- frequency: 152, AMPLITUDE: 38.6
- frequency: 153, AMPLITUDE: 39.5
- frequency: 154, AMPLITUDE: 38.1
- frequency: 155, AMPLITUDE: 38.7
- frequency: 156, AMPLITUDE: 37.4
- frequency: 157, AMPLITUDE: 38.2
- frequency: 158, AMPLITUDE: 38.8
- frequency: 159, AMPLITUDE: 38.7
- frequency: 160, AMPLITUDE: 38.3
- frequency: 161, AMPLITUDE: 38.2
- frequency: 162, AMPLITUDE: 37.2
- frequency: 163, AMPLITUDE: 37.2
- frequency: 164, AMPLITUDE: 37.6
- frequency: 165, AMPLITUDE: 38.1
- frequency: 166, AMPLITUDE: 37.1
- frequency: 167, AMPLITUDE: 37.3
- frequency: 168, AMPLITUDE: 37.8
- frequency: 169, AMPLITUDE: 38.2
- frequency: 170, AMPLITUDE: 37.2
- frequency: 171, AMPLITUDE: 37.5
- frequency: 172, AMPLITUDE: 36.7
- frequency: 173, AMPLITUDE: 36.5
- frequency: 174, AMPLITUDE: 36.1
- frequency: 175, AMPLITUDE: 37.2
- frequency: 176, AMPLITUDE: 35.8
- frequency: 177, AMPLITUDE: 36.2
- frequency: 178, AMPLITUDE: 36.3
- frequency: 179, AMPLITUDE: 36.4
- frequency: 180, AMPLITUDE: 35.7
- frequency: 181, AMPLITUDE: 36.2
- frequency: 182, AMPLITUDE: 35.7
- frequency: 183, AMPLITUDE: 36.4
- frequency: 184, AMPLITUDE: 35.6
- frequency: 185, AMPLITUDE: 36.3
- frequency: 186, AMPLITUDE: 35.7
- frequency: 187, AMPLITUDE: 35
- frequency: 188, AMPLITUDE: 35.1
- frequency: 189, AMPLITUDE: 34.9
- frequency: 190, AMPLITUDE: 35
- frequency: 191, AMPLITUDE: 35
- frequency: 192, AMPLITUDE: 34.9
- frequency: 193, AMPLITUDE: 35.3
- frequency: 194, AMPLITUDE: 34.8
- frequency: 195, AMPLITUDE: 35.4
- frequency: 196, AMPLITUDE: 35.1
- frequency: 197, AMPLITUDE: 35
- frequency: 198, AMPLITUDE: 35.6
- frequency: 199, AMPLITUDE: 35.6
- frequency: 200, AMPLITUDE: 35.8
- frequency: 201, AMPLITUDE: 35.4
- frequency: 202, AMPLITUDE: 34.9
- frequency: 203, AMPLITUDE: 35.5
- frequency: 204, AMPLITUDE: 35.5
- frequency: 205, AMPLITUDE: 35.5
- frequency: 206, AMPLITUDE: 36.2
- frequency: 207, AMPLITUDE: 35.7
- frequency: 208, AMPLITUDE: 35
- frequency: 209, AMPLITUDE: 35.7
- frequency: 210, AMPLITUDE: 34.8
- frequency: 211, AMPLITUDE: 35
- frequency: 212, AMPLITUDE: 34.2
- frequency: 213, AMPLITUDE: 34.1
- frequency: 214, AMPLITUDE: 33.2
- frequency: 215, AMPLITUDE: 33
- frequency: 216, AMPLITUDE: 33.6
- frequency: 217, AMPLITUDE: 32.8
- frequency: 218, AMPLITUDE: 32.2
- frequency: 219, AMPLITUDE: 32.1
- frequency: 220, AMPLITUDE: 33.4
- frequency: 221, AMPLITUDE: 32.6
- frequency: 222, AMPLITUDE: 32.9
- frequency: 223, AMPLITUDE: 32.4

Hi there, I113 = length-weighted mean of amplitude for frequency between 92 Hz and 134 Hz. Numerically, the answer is 37.6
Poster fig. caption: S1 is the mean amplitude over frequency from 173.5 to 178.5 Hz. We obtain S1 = 36.3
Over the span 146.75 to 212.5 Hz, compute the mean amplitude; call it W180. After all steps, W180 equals 36.5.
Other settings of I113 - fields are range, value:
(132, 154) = 38.3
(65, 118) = 37.1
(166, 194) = 36.1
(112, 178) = 37.9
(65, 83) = 37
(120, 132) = 38.1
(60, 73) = 36.6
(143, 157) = 38.3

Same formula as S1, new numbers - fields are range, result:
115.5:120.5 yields 38.1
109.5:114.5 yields 37.1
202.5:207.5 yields 35.7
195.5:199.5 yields 35.3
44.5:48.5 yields 24.4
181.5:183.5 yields 36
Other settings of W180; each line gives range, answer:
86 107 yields 37.2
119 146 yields 38.2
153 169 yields 38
